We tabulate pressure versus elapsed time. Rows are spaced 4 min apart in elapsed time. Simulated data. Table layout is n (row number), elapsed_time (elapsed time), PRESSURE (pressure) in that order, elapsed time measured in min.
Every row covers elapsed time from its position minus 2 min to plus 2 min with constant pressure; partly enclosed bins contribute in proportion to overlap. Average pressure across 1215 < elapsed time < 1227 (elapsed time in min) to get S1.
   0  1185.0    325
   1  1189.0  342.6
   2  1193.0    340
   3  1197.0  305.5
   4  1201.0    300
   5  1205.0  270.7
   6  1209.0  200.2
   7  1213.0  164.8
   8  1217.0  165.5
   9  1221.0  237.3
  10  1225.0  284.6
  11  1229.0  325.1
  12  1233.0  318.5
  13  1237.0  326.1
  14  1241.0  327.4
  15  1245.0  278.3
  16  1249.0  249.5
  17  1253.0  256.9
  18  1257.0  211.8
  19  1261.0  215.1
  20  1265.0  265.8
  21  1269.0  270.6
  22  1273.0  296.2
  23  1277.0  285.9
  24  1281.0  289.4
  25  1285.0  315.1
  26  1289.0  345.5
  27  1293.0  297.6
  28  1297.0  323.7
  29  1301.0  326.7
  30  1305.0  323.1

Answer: 229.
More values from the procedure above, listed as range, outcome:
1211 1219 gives 165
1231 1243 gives 324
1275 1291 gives 309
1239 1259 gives 265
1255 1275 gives 252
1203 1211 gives 235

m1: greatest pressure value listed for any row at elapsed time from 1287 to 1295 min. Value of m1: 345.5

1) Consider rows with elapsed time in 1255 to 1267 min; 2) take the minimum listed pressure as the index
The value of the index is 211.8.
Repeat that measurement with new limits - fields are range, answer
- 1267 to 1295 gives 270.6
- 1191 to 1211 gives 200.2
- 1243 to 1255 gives 249.5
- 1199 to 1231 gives 164.8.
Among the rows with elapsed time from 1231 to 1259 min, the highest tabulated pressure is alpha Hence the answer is 327.4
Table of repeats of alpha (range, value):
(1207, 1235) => 325.1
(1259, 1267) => 265.8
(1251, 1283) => 296.2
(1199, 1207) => 300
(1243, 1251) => 278.3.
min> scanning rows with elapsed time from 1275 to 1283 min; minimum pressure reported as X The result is 285.9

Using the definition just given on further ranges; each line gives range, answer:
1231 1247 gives 278.3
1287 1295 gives 297.6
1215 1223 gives 165.5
